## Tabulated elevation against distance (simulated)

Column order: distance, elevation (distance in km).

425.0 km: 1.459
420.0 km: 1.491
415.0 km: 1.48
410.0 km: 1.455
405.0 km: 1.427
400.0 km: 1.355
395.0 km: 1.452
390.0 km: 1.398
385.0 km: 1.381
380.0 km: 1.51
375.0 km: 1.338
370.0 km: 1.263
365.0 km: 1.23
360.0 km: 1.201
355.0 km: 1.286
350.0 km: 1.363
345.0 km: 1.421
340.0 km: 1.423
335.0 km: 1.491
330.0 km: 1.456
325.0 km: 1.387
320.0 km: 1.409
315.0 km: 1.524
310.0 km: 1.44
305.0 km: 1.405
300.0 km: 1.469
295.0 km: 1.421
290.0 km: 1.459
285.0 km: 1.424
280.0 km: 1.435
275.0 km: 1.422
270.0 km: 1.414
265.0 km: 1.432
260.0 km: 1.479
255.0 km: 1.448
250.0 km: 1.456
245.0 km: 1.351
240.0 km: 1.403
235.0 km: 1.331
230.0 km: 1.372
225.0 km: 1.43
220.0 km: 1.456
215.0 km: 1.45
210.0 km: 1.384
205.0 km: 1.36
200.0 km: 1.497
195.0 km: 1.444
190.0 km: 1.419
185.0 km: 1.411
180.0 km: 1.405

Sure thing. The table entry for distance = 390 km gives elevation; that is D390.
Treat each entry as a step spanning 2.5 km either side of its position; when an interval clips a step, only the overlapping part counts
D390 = 1.398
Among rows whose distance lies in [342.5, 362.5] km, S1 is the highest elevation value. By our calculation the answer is 1.421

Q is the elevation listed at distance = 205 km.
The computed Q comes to 1.36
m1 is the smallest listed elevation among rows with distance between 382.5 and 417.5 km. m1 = 1.355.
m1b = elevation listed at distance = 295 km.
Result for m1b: 1.421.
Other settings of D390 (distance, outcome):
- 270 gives 1.414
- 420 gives 1.491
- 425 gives 1.459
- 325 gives 1.387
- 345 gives 1.421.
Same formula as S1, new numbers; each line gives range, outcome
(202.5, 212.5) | 1.384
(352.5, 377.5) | 1.338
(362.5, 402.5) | 1.51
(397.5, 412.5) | 1.455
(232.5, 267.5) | 1.479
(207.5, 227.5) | 1.456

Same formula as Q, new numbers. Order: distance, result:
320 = 1.409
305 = 1.405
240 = 1.403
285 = 1.424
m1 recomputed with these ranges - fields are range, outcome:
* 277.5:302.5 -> 1.421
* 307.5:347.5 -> 1.387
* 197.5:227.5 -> 1.36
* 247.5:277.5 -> 1.414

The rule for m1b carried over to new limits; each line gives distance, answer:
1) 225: 1.43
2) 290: 1.459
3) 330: 1.456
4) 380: 1.51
